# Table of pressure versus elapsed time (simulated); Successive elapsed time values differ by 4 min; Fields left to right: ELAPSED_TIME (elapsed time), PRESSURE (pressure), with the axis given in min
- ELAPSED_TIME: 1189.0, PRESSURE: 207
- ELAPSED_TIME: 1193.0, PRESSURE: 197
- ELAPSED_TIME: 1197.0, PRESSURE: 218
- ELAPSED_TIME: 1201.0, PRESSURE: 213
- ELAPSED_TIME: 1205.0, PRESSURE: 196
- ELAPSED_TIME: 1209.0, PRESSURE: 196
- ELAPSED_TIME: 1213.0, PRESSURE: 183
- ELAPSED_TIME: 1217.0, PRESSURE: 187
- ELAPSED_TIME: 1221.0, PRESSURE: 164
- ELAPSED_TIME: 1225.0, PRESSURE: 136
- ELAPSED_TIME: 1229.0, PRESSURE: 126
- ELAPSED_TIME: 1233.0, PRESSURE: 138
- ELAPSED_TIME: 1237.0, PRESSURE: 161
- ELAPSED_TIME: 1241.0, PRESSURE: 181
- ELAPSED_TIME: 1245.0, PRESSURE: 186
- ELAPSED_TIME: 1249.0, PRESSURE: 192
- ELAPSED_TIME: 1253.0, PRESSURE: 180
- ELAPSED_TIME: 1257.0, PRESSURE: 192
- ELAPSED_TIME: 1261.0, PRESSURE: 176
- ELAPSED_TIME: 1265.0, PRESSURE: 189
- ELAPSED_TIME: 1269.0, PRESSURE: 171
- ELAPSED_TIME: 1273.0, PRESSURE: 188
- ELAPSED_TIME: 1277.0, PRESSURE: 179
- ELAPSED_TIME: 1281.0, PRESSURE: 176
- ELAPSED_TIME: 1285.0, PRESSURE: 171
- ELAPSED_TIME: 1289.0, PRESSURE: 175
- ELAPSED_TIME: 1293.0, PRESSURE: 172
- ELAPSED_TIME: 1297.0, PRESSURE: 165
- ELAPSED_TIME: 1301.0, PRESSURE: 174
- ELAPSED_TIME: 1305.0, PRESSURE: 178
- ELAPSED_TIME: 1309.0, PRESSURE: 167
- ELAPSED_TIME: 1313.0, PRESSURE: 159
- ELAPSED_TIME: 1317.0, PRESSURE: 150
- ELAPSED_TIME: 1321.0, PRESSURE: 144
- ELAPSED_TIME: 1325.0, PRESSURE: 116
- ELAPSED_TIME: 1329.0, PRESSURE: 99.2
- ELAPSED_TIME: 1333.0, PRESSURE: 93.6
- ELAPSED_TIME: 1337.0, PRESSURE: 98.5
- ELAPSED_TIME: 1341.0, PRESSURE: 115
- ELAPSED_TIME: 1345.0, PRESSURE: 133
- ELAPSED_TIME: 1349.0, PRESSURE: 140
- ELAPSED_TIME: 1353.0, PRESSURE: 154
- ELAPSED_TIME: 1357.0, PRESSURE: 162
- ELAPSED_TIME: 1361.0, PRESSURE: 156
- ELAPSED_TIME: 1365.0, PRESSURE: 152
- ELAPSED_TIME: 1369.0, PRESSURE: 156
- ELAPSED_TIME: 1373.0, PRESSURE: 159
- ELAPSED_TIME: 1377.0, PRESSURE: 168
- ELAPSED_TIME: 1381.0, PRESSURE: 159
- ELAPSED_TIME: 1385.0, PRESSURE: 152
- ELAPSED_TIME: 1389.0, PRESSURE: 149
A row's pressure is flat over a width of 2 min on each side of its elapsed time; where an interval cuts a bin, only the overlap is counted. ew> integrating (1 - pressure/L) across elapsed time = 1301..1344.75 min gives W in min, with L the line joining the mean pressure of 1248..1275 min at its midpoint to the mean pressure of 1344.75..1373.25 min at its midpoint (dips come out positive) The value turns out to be 8.1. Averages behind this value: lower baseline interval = 184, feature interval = 134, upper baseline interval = 152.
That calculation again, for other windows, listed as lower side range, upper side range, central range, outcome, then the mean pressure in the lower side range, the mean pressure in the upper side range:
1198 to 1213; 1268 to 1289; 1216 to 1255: 5.30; 200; 177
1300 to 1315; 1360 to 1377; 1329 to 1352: 6.55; 169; 157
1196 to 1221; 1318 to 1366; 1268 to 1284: -1.59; 195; 130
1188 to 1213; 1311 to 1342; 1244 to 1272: -3.03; 203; 122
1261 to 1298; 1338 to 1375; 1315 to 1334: 4.43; 177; 146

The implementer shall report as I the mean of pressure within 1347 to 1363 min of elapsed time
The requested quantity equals 153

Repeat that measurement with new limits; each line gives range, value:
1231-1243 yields 160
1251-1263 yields 183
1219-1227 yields 150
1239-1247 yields 184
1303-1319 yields 164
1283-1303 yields 171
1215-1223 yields 176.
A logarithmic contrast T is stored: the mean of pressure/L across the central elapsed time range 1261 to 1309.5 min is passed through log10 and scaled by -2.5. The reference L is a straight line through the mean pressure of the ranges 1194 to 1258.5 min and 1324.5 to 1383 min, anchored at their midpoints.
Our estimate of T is -0.10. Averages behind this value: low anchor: 178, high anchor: 138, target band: 176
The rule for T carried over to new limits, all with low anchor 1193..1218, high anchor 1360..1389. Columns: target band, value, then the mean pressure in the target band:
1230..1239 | 0.29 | 147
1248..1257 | 0.00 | 187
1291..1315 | 0.04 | 169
